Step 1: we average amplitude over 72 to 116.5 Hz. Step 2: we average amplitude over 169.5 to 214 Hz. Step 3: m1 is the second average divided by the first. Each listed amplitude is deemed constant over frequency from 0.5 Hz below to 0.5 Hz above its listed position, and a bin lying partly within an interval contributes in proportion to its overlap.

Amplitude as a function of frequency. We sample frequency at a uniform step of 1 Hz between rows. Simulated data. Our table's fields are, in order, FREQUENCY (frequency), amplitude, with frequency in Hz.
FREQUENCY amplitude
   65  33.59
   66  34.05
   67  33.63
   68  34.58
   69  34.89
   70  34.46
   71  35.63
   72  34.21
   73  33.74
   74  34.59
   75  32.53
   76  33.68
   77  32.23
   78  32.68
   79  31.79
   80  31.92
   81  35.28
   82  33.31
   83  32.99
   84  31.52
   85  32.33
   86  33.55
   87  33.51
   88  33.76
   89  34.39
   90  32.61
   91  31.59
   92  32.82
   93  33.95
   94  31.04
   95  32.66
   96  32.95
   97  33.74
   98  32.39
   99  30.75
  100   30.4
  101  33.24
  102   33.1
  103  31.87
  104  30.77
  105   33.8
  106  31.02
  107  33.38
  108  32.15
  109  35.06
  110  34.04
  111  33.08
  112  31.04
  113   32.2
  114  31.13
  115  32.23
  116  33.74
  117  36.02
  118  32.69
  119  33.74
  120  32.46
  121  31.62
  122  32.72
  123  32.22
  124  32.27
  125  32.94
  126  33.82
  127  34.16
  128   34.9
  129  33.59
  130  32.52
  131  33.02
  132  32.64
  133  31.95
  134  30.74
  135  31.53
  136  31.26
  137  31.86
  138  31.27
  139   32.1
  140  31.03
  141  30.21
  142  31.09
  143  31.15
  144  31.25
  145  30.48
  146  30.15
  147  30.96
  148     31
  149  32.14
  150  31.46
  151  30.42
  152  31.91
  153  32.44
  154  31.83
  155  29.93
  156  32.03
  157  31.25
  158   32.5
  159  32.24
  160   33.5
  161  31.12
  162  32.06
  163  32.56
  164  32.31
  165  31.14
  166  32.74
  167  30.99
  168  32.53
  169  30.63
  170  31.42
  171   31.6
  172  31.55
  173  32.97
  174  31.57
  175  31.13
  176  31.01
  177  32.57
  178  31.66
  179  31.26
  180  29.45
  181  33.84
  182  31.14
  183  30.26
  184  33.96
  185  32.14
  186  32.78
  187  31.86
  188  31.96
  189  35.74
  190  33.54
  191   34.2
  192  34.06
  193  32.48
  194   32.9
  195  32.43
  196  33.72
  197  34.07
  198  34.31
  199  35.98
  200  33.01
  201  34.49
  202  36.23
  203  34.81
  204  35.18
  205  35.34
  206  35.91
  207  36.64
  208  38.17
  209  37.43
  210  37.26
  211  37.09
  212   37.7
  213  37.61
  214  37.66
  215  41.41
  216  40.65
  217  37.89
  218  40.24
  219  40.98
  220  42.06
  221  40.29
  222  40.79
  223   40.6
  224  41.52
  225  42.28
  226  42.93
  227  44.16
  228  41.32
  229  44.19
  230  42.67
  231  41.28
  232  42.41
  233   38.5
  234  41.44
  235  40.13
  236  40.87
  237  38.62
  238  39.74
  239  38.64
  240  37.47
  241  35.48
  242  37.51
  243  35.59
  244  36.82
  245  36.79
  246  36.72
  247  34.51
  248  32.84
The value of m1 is 1.0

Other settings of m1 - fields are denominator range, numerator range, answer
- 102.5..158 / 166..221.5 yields 1.07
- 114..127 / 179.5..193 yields 0.99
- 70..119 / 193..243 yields 1.17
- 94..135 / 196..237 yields 1.19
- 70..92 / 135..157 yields 0.94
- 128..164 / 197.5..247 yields 1.22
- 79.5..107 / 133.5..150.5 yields 0.95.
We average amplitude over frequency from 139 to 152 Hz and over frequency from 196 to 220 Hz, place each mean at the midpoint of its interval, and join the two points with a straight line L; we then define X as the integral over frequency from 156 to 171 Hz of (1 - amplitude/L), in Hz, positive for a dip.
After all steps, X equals 0.4 Hz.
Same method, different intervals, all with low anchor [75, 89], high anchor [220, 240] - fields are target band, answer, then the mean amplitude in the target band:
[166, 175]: 1.5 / 31.7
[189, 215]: 2.7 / 35.4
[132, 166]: 4.8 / 31.5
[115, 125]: 0.6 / 33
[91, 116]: 1.3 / 32.5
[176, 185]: 1.6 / 31.7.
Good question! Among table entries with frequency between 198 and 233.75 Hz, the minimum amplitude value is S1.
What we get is 33.01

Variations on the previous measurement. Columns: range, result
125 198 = 29.45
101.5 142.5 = 30.21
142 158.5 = 29.93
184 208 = 31.86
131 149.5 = 30.15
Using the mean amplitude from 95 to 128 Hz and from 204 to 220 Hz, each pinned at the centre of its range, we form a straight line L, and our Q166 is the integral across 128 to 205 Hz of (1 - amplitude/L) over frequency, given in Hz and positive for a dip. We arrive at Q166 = 7.4 Hz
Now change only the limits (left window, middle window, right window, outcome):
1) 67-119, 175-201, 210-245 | 3.5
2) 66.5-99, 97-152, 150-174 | 0.5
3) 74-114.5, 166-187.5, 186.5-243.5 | 2.6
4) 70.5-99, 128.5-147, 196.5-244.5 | 2.0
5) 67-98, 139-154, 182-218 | 1.4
